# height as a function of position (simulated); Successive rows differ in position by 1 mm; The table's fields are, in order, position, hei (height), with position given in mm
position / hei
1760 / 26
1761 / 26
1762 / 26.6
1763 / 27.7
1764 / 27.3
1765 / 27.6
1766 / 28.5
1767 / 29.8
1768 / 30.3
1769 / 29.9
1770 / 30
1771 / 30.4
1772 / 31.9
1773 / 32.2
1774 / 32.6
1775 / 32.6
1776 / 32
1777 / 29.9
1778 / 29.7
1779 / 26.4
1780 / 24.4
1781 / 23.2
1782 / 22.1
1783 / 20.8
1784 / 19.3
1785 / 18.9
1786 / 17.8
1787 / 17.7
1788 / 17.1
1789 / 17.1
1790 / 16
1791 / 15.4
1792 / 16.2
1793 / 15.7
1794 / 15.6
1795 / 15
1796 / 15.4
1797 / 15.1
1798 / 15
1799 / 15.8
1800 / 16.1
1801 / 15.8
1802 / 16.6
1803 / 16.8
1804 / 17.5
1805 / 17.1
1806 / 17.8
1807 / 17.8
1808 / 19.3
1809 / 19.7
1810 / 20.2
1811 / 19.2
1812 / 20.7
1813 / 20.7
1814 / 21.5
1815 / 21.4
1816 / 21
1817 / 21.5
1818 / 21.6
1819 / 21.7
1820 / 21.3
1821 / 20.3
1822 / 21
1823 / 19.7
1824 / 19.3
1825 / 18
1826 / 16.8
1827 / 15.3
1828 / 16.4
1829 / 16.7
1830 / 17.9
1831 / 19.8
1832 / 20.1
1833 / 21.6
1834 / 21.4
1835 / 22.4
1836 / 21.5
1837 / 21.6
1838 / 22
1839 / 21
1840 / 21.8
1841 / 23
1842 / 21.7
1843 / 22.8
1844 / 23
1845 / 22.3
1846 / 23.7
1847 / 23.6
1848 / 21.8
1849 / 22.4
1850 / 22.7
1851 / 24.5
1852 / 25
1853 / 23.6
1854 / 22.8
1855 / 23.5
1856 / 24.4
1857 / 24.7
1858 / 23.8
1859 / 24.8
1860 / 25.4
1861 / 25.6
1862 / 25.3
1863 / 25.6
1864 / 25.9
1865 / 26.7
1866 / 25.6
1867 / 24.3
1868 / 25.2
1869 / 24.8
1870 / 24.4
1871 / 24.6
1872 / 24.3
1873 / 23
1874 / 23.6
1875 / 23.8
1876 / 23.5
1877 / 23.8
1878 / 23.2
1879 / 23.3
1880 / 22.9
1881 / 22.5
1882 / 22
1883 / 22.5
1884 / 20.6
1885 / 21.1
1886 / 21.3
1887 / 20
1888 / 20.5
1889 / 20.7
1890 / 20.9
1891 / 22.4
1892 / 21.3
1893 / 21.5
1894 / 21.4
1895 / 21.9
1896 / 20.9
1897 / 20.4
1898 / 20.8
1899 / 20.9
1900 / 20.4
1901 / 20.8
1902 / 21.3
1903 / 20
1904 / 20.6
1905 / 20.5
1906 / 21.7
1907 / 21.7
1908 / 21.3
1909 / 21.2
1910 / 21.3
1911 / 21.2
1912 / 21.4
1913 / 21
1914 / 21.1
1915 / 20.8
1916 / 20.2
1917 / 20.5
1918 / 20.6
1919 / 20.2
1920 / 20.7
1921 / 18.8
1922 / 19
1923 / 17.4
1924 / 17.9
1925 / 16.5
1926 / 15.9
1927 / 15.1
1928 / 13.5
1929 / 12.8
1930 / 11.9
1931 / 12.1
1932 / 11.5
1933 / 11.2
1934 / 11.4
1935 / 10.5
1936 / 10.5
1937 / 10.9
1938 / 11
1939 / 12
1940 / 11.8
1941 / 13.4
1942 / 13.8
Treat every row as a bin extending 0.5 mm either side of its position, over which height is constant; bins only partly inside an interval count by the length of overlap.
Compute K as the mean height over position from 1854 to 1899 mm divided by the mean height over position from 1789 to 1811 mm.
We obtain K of 1.4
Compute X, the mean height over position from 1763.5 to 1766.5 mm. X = 27.8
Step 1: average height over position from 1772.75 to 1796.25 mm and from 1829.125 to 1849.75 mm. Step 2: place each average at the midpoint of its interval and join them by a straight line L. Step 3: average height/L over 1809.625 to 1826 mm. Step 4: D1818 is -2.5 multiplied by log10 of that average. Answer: 0.06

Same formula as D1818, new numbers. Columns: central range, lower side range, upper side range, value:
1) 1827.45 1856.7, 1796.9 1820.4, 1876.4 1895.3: -0.091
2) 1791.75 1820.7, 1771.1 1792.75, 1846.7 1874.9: 0.286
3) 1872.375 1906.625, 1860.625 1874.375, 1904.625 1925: 0.055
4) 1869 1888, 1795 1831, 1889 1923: -0.136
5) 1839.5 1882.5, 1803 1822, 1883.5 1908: -0.161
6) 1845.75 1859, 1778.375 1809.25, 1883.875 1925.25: -0.217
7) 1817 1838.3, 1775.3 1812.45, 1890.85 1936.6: -0.048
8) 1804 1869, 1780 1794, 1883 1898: -0.105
